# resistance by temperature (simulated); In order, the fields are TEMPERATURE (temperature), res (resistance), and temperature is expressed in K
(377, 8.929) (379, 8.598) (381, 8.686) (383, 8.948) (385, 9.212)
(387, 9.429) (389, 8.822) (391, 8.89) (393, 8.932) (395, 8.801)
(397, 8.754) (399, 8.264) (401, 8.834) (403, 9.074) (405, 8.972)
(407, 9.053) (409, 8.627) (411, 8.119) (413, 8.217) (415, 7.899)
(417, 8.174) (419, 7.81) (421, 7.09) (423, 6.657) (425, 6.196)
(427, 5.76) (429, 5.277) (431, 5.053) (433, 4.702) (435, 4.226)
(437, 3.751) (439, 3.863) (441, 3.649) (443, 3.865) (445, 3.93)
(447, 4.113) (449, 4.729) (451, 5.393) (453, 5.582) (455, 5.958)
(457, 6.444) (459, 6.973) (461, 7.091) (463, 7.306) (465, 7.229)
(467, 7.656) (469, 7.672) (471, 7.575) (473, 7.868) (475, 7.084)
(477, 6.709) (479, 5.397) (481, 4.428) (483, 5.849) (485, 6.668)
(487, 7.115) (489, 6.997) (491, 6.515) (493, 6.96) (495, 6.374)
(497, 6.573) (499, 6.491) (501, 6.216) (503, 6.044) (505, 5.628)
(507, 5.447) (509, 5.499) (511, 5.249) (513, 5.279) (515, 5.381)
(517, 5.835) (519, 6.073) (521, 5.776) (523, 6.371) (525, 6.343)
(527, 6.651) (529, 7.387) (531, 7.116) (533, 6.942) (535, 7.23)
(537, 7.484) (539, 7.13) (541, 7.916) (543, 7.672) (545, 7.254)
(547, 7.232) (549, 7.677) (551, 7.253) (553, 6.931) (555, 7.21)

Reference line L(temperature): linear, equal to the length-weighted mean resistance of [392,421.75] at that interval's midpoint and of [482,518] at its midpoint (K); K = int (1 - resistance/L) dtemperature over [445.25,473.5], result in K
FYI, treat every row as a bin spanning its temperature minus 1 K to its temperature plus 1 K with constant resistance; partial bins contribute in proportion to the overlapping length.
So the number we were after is 2.6 K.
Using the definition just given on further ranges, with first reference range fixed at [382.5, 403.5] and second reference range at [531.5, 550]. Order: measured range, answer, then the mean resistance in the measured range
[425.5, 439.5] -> 6.2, 4.75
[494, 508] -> 3.0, 6.11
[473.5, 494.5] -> 4.1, 6.41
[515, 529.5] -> 2.5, 6.25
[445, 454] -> 3.8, 4.84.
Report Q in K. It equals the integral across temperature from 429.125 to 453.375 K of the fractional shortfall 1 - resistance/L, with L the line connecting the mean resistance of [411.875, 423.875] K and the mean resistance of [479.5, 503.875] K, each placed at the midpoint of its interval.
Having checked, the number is 9.48 K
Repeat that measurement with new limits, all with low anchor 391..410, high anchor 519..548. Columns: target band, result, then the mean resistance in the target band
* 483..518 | 6.3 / 6.13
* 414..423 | 1.0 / 7.62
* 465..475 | 0.4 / 7.59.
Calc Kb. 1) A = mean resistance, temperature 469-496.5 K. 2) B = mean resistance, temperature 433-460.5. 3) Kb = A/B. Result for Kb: 1.37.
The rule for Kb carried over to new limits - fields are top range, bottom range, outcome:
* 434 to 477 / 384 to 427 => 0.70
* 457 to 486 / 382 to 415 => 0.78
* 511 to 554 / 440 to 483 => 1.12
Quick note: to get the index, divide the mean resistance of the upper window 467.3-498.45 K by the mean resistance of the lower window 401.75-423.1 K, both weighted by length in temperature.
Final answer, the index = 0.81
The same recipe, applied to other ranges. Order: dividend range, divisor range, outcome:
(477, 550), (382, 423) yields 0.75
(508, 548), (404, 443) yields 1.03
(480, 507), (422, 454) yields 1.31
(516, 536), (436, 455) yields 1.49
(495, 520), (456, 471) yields 0.81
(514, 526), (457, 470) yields 0.82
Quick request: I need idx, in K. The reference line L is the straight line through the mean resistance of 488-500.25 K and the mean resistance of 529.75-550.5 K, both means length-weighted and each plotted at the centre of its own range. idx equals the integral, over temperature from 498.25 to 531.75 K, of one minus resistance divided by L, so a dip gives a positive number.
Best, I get 4.51 K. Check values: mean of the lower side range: 6.64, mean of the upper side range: 7.36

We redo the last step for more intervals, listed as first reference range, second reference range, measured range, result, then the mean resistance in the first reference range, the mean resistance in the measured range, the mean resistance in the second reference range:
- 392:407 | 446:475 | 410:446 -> 9.5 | 8.82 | 5.79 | 6.56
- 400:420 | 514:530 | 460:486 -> 1.5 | 8.48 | 6.81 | 6.23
